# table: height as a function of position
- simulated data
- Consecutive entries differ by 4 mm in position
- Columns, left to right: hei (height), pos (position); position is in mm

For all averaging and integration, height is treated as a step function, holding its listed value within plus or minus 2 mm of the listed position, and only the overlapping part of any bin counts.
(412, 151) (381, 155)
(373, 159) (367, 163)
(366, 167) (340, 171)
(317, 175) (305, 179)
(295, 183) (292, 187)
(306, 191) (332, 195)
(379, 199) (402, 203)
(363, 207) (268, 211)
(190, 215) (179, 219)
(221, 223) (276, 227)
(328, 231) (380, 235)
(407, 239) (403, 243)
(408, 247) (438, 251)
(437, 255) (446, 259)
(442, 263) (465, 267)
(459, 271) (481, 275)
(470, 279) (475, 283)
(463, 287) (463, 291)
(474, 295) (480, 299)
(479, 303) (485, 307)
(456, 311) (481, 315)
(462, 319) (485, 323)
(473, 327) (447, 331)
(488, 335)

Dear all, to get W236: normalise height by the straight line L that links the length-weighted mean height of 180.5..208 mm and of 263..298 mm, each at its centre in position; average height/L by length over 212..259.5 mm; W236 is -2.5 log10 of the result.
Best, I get 0.19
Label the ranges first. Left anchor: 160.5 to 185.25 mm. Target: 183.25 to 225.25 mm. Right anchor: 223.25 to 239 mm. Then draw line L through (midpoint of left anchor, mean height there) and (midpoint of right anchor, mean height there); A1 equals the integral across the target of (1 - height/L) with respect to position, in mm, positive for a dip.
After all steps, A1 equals 4.6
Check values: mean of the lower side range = 332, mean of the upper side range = 326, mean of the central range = 293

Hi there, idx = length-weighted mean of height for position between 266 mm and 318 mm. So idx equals 472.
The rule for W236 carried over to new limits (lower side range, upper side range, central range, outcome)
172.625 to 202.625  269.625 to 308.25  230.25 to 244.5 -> 0.038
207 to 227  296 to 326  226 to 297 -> -0.236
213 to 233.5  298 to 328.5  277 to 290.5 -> -0.175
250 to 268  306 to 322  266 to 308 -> -0.032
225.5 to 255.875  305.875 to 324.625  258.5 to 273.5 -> -0.100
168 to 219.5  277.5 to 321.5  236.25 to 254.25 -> -0.068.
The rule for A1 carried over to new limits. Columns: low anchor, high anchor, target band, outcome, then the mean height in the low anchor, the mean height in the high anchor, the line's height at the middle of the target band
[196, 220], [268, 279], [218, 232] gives 3.93 mm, 303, 470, 346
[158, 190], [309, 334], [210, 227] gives 7.00 mm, 330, 468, 372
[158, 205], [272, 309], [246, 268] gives -0.36 mm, 339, 474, 432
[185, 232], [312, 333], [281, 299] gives -2.19 mm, 294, 469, 419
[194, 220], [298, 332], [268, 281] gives -1.90 mm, 305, 472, 410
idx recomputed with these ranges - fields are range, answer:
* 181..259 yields 335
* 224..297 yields 426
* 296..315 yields 476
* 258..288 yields 463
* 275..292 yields 470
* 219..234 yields 269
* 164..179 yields 338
